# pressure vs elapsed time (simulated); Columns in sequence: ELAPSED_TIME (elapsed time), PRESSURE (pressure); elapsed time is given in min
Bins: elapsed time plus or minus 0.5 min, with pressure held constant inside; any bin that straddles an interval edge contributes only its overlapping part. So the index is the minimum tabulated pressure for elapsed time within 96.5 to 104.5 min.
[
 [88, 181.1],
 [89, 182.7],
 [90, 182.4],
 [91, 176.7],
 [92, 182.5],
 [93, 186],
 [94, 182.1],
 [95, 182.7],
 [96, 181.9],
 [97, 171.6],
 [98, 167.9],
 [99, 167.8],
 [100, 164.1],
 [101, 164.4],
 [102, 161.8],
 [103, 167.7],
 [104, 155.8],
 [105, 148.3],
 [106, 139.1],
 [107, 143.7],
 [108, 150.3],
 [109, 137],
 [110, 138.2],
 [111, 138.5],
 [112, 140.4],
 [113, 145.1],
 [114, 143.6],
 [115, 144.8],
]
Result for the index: 155.8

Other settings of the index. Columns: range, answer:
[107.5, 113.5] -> 137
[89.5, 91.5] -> 176.7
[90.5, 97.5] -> 171.6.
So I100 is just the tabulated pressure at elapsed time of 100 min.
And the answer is 164.1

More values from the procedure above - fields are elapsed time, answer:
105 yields 148.3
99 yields 167.8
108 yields 150.3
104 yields 155.8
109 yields 137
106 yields 139.1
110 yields 138.2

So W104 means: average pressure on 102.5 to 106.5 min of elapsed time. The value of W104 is 153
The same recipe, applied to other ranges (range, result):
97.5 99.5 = 168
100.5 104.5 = 162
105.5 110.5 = 142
